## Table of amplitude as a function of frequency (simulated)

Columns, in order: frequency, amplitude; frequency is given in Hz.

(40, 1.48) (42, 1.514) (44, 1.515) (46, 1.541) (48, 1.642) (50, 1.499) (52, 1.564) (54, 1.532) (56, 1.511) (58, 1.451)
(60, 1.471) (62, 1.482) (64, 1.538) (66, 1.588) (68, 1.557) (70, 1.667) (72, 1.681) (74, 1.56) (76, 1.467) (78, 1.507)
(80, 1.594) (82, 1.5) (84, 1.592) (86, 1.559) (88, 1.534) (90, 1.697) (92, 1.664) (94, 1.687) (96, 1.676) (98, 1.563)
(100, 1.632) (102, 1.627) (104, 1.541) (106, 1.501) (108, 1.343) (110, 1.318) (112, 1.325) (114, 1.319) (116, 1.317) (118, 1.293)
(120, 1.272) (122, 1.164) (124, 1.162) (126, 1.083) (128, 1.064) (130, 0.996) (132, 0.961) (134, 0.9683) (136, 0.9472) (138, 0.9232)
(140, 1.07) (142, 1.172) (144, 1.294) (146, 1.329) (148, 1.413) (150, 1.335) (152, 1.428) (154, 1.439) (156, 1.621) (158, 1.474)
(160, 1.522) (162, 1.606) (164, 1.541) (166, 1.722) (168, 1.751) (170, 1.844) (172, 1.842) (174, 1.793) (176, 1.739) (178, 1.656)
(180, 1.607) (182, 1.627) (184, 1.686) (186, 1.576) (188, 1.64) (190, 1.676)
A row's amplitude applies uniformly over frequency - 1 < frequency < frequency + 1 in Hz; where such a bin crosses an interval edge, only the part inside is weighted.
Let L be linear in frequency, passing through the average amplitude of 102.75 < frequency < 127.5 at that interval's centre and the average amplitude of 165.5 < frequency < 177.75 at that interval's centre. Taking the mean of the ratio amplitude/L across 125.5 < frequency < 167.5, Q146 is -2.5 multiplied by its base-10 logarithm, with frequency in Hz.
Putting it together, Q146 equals 0.219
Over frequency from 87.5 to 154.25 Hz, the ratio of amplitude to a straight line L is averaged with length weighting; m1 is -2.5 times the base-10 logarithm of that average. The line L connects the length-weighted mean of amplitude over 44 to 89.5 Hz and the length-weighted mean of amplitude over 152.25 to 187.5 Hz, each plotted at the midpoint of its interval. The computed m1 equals 0.20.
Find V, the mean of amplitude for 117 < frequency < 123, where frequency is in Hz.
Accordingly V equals 1.24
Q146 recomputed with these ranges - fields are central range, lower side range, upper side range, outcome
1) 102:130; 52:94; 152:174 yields 0.23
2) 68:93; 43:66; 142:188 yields -0.03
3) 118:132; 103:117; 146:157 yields 0.24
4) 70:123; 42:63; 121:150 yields -0.15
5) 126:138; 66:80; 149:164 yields 0.46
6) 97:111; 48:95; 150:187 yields 0.06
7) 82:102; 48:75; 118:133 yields -0.20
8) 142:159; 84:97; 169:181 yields 0.22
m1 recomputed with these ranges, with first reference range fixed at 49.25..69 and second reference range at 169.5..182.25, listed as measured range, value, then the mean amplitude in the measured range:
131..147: 0.467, 1.08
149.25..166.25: 0.125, 1.51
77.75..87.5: 0.006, 1.55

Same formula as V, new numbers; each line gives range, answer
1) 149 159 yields 1.46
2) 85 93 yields 1.61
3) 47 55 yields 1.56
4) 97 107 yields 1.57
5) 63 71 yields 1.59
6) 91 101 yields 1.64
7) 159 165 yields 1.56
